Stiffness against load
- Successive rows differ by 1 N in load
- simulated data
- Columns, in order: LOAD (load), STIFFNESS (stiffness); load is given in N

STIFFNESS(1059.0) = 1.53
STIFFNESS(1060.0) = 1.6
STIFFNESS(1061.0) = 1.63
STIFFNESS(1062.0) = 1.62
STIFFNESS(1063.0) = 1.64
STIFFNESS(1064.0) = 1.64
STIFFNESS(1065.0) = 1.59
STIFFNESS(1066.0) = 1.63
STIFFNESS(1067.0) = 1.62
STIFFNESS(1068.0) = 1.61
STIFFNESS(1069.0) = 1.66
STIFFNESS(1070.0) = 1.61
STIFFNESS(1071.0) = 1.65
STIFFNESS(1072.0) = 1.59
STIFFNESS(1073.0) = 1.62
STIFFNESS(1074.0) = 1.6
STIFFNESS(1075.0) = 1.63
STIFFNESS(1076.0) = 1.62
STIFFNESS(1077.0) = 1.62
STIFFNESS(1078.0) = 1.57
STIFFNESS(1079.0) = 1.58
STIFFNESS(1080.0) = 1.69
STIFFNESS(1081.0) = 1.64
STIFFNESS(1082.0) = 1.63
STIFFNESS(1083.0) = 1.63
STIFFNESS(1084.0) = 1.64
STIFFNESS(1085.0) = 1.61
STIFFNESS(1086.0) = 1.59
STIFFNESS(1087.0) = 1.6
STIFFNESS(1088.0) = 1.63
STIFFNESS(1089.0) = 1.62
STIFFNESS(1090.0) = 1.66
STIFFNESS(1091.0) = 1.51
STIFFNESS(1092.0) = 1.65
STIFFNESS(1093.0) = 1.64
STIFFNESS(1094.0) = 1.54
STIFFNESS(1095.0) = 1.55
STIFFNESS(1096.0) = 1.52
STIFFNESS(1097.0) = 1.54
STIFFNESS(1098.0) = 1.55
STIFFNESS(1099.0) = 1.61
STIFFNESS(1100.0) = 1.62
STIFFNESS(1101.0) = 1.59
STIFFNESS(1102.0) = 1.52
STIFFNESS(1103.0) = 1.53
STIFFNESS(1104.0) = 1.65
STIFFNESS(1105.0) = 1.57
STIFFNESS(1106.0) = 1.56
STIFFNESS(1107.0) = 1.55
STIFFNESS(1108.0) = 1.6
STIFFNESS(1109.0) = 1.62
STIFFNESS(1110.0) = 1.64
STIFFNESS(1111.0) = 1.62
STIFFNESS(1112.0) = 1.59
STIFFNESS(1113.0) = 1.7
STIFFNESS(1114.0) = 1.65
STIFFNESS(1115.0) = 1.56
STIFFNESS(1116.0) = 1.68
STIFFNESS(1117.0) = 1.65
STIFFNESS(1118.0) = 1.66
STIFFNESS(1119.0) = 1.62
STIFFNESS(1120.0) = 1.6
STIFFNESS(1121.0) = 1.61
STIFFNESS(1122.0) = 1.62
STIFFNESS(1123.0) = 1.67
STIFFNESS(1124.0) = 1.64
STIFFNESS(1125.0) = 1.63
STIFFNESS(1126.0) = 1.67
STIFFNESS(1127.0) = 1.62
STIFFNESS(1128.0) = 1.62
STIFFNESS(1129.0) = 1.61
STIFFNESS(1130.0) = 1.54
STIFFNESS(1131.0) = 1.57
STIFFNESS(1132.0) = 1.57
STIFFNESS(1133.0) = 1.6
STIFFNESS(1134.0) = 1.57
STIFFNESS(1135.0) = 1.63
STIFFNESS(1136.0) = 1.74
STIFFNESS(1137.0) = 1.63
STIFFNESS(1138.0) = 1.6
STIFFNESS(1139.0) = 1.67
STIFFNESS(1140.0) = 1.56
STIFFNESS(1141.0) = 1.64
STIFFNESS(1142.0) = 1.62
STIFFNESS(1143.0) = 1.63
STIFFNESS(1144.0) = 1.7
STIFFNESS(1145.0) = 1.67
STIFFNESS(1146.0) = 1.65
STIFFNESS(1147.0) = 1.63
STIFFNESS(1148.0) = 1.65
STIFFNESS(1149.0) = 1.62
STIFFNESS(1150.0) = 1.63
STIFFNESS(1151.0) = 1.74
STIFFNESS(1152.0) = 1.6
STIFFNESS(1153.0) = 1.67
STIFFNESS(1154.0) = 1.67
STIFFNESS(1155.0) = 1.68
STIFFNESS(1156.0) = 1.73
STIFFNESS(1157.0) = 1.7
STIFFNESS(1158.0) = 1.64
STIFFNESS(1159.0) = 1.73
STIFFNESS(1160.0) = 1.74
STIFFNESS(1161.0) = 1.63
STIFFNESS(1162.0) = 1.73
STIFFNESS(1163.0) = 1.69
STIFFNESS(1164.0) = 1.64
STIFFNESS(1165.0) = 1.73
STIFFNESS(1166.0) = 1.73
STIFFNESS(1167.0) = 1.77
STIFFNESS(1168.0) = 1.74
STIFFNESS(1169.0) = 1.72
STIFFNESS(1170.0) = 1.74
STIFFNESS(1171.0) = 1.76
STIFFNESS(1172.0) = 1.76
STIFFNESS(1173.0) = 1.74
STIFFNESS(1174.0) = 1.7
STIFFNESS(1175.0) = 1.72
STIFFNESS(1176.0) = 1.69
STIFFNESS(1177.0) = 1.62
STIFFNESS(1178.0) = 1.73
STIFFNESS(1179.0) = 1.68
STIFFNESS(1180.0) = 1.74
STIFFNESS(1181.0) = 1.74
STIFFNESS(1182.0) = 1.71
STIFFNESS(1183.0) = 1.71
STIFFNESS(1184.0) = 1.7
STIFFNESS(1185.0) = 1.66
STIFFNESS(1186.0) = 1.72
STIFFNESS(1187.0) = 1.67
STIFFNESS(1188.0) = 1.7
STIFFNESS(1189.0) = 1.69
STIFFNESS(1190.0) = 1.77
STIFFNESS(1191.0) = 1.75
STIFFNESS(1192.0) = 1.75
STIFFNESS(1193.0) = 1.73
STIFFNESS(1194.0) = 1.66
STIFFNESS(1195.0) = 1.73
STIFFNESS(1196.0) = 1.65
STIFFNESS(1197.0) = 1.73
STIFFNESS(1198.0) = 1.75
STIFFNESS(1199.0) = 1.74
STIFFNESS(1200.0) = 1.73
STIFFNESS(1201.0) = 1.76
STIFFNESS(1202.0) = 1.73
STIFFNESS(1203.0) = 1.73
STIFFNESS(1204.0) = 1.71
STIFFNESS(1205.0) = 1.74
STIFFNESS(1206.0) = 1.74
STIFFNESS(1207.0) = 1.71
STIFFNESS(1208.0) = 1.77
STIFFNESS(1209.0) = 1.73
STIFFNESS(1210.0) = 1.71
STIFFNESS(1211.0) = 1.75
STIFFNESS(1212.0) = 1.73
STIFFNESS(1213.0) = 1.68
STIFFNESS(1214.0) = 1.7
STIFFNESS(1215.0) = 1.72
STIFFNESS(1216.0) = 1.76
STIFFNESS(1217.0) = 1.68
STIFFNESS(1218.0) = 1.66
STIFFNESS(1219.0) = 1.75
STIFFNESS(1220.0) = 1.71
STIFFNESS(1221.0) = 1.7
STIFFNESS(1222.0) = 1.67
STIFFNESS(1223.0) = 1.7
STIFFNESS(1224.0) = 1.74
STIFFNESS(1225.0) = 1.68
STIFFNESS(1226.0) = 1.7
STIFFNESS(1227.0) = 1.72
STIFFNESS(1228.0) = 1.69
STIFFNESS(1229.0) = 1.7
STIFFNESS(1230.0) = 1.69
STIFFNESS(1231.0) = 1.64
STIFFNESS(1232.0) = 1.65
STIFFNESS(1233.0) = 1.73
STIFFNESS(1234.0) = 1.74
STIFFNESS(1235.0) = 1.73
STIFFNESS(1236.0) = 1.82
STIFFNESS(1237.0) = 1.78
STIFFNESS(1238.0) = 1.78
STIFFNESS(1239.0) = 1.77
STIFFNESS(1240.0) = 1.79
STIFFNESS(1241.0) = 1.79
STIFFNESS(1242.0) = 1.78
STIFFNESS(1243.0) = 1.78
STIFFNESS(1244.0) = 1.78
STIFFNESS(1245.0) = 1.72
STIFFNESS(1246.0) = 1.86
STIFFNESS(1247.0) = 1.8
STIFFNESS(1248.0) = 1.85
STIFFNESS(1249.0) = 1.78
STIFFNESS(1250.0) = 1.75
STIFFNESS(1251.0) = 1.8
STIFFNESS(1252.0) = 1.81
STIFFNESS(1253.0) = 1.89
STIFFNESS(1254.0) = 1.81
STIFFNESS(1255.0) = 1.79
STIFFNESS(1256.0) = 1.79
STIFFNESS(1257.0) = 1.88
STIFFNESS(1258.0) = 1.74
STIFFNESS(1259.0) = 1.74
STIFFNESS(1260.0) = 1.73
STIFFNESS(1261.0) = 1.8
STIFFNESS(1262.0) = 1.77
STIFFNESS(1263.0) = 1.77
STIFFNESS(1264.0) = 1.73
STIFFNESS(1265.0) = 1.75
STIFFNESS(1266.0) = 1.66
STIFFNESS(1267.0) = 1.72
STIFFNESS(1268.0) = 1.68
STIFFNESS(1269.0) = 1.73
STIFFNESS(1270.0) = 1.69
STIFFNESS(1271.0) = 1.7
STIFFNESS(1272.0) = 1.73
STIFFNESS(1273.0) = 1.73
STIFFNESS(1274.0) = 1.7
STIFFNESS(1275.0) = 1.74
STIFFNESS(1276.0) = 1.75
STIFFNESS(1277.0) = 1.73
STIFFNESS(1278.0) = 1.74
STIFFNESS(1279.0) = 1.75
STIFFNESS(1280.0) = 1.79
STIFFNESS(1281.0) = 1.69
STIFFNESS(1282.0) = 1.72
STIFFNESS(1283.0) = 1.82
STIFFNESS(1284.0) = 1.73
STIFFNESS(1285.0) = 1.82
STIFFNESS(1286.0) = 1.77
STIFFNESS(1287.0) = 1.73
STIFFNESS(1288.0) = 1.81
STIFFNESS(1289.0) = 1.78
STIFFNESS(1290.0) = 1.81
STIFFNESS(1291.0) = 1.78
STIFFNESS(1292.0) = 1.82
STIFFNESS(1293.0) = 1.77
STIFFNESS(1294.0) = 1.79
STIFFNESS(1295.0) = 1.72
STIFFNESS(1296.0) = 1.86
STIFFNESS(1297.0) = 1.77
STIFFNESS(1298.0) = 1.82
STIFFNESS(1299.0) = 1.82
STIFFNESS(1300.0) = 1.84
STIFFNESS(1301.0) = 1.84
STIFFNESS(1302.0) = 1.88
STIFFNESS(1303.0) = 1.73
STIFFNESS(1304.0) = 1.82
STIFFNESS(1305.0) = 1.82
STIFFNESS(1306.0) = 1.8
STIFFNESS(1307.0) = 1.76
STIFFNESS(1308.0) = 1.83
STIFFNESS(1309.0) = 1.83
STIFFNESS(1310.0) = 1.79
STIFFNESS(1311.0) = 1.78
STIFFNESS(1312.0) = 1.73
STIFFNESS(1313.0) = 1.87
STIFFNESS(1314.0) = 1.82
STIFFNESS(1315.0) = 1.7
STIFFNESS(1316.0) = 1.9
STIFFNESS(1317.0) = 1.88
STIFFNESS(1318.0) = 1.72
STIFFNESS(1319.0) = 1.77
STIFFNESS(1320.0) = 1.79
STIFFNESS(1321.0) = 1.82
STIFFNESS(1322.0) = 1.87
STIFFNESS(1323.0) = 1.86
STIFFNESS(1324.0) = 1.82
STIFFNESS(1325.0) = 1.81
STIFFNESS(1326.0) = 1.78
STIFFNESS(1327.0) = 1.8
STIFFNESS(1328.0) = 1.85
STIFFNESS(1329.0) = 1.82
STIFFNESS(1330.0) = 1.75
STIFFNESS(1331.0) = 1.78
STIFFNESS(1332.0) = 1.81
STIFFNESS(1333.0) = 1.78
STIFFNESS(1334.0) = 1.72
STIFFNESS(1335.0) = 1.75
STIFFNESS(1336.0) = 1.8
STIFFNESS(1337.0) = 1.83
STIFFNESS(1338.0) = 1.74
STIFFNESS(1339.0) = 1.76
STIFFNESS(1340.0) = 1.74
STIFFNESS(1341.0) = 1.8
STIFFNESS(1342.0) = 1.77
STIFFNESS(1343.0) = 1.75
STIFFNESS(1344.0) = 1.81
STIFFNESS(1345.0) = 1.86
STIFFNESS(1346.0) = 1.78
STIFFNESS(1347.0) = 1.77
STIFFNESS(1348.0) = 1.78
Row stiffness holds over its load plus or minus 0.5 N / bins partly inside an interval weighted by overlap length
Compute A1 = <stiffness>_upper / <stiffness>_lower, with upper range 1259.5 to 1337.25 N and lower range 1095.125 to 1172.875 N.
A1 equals 1.08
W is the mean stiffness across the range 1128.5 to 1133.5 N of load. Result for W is 1.58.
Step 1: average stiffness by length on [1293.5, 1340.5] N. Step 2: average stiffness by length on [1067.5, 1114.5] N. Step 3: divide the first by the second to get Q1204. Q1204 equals 1.12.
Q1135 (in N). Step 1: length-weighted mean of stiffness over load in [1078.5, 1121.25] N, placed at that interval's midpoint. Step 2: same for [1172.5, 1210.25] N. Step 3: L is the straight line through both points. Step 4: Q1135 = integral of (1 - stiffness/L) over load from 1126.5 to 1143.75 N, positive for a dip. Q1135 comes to 0.4 N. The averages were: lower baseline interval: 1.61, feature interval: 1.61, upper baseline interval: 1.72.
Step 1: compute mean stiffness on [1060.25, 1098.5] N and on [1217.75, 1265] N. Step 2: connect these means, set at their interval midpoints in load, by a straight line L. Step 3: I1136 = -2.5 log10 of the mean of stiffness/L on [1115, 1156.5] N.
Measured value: 0.02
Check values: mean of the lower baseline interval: 1.61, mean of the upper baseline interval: 1.76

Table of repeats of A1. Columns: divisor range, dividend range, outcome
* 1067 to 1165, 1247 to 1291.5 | 1.08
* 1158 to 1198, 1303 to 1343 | 1.05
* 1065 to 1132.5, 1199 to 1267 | 1.08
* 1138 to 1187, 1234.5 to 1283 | 1.04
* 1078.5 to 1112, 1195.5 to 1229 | 1.08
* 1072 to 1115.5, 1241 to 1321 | 1.11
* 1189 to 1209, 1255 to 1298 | 1.02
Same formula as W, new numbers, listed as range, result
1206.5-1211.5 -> 1.73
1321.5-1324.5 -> 1.85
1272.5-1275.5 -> 1.72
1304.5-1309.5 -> 1.81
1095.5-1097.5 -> 1.53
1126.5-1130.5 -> 1.6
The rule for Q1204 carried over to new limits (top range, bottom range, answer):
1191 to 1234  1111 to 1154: 1.05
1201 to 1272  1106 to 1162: 1.06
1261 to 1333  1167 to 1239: 1.04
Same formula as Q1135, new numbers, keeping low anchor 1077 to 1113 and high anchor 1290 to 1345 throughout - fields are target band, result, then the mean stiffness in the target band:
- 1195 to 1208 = -0.3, 1.73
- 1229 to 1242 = -0.1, 1.74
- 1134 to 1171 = -0.6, 1.67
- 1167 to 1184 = -0.5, 1.72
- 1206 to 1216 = -0.1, 1.73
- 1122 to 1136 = 0.1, 1.62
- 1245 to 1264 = -0.6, 1.79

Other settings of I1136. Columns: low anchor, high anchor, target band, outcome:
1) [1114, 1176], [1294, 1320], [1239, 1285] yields 0.00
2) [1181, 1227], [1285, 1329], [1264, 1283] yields 0.03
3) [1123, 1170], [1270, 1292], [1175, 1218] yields -0.01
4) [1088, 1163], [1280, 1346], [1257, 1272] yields 0.01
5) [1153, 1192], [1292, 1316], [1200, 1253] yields 0.01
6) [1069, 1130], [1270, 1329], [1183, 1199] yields -0.01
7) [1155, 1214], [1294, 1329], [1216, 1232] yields 0.03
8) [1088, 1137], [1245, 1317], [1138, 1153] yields 0.00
